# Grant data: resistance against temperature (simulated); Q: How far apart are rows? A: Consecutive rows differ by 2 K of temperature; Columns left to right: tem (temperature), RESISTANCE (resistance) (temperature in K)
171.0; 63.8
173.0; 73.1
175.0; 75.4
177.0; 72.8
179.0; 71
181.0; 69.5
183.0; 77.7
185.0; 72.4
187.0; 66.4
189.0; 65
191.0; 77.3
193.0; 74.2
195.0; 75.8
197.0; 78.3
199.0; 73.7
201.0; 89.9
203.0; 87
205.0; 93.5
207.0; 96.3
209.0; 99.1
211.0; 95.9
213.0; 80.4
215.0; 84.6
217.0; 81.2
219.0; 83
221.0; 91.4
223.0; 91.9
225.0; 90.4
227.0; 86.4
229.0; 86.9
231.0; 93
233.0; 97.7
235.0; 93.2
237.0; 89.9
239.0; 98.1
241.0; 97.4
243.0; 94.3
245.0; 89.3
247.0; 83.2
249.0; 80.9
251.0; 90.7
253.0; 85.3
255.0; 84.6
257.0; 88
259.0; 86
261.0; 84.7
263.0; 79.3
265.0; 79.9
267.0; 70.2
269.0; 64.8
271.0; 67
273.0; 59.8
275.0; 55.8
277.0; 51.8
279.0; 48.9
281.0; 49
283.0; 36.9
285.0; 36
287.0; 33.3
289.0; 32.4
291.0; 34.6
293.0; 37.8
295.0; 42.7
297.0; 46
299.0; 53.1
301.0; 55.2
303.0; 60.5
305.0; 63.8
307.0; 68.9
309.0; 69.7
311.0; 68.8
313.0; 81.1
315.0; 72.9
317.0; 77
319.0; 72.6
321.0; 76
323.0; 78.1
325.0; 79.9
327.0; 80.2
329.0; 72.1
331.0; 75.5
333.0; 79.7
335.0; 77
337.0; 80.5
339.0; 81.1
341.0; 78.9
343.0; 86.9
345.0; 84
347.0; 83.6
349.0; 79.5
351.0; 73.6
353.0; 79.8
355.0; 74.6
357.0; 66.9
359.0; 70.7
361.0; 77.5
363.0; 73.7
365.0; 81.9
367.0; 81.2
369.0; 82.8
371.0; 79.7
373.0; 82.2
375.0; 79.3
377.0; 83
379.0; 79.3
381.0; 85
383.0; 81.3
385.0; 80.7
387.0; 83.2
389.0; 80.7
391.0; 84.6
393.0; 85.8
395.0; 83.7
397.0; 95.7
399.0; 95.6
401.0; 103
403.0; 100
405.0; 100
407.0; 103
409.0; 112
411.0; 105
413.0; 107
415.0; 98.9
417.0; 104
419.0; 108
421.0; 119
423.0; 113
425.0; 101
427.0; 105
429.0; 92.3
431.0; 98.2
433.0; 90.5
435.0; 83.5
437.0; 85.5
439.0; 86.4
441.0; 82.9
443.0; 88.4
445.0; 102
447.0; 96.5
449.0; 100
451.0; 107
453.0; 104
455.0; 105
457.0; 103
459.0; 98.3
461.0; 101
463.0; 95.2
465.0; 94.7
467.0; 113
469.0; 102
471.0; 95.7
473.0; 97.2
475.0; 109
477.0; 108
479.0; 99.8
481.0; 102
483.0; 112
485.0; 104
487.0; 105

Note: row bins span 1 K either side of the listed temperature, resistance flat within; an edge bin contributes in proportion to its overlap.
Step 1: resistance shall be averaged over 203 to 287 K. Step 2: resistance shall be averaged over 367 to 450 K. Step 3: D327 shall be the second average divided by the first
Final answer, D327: 1.17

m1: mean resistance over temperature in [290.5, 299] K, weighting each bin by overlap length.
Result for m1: 42.1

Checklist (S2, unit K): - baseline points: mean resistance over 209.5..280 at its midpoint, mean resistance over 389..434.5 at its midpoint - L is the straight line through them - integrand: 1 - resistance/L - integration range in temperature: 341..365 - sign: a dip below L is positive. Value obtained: 4.1 K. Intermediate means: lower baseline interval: 82.6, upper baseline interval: 99.6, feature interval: 77.6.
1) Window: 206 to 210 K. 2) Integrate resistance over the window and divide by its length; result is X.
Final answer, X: 97.7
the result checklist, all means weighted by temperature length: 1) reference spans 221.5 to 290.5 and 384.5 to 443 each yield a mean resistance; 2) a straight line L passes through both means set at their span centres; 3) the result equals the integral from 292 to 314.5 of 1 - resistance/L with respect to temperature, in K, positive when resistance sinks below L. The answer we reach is 6.2 K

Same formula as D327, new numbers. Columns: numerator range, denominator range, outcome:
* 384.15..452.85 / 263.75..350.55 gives 1.49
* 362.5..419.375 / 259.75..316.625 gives 1.57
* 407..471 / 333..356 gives 1.25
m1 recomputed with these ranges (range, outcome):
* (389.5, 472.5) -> 98.6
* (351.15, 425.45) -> 89.5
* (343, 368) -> 77.6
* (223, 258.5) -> 90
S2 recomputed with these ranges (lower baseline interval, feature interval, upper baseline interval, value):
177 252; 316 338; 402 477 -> 3.7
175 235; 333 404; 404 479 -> 9.6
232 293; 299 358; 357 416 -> 3.9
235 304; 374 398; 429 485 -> 0.8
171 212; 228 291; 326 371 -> 4.3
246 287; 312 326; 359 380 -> -0.5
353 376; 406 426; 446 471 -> -3.7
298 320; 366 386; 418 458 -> 0.5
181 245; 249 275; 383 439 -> 3.2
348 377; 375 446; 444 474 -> -4.1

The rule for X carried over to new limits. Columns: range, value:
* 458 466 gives 97.3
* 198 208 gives 88.1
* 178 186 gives 72.7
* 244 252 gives 86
